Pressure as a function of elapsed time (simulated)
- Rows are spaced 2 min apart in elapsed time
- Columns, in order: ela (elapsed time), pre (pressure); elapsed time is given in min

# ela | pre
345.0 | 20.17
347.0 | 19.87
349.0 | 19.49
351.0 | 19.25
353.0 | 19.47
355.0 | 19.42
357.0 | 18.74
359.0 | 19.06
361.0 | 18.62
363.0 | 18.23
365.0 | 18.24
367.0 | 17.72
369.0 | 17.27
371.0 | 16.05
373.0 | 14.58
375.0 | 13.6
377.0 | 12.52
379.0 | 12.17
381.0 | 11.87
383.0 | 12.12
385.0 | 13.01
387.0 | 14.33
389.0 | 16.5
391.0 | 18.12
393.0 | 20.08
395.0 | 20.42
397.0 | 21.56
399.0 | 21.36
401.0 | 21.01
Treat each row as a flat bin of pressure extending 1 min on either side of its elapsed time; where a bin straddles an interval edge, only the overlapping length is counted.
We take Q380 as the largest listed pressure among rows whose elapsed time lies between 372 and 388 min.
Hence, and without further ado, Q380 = 14.58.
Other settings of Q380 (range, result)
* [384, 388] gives 14.33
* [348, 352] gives 19.49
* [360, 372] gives 18.62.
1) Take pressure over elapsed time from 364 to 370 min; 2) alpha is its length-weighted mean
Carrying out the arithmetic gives 17.7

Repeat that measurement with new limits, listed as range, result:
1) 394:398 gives 21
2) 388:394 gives 18.2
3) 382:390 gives 14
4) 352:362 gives 19.1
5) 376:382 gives 12.2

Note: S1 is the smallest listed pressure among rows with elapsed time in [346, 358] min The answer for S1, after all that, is 18.74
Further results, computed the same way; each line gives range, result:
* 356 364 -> 18.23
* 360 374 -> 14.58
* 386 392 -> 14.33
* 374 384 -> 11.87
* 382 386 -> 12.12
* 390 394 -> 18.12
